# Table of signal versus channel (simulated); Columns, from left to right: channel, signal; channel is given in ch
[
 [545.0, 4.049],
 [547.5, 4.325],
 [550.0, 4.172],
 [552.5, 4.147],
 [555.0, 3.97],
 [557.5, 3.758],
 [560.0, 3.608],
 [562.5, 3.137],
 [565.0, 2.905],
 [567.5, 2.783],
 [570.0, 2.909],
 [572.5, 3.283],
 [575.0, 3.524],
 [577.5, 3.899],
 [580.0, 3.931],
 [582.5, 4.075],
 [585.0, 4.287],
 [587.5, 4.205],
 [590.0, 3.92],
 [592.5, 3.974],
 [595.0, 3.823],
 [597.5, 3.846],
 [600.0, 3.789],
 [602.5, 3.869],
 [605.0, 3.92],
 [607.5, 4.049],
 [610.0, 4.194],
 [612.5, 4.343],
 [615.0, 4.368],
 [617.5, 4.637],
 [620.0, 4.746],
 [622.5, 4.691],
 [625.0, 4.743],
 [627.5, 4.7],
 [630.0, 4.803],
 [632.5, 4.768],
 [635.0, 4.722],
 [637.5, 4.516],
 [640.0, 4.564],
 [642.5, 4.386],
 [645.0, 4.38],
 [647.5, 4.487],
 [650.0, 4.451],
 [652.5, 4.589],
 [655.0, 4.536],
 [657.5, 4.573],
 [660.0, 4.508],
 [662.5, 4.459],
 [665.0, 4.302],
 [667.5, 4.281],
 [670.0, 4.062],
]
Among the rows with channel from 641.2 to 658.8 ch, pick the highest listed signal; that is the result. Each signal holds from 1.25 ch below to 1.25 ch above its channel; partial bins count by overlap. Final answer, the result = 4.589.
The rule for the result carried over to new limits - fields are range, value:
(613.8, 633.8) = 4.803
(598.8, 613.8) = 4.343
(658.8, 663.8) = 4.508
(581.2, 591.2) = 4.287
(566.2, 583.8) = 4.075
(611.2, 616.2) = 4.368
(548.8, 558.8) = 4.172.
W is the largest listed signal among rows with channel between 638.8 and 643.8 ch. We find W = 4.564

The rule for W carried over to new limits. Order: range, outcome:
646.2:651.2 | 4.487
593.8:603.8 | 3.869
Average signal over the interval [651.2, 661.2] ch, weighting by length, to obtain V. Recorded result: 4.55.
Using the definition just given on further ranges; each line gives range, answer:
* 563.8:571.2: 2.87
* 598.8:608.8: 3.91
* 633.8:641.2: 4.6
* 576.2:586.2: 4.04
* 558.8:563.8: 3.37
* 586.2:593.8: 4.03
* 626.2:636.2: 4.75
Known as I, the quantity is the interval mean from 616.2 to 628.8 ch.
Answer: 4.7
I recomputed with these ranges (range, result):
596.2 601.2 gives 3.82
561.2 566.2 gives 3.03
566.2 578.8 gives 3.28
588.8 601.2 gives 3.87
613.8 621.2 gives 4.58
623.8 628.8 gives 4.72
